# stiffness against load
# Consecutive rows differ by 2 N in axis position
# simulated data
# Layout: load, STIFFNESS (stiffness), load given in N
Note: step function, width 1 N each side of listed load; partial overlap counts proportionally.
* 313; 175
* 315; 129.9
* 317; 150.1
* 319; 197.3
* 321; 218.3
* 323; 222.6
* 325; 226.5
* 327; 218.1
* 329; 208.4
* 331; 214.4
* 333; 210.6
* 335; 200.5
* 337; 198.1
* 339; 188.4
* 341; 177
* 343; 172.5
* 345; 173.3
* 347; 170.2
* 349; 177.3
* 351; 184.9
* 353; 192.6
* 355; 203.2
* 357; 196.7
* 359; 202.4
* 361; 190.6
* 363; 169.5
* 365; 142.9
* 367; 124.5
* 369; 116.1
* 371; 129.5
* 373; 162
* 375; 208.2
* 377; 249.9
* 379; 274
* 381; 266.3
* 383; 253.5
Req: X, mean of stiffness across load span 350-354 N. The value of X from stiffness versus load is 189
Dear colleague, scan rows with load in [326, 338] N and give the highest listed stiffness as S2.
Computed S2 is 218.1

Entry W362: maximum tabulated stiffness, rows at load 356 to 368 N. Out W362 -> 202.4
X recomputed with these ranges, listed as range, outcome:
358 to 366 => 176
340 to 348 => 173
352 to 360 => 199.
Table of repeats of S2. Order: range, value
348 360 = 203.2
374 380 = 274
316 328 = 226.5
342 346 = 173.3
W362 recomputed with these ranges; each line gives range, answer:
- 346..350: 177.3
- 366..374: 162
